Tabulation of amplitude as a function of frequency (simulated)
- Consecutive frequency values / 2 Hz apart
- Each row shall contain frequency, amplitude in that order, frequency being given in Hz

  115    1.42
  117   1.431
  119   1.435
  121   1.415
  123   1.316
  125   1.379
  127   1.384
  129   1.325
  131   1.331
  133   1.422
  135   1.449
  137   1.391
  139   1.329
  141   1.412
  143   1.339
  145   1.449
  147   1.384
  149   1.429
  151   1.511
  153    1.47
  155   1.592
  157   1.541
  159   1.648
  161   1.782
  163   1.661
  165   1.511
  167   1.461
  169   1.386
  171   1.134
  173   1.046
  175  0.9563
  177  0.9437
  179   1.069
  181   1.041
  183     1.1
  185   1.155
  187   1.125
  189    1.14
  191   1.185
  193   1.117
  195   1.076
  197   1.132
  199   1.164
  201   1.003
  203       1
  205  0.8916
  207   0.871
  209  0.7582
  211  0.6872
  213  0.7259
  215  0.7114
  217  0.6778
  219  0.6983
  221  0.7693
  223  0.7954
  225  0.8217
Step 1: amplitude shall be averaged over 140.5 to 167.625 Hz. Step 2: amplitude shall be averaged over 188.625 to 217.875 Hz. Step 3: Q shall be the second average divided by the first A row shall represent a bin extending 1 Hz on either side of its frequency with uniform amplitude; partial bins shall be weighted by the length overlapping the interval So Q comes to 0.62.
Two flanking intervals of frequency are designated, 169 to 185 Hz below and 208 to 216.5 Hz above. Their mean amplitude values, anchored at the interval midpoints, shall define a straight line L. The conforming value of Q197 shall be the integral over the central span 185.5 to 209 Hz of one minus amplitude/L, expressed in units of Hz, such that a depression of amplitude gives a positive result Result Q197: -5.0 Hz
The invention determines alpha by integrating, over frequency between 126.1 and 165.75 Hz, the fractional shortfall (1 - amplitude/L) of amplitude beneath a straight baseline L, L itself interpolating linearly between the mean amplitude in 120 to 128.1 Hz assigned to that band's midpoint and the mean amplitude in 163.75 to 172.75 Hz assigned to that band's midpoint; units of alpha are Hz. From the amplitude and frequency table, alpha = -3.1 Hz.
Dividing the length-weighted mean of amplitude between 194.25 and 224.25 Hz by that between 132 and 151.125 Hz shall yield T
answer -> 0.61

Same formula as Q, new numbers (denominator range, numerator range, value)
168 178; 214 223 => 0.66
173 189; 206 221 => 0.69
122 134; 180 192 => 0.83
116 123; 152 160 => 1.11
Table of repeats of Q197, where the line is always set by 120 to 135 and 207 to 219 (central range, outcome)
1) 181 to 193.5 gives -2.9 Hz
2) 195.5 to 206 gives -2.8 Hz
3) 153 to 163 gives -4.3 Hz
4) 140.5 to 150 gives -1.3 Hz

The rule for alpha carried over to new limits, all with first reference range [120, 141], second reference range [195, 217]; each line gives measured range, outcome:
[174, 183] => 0.5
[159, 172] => -3.9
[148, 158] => -2.3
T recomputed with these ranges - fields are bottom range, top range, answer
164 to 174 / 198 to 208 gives 0.75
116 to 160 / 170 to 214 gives 0.71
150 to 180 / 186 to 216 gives 0.70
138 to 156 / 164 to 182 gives 0.82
